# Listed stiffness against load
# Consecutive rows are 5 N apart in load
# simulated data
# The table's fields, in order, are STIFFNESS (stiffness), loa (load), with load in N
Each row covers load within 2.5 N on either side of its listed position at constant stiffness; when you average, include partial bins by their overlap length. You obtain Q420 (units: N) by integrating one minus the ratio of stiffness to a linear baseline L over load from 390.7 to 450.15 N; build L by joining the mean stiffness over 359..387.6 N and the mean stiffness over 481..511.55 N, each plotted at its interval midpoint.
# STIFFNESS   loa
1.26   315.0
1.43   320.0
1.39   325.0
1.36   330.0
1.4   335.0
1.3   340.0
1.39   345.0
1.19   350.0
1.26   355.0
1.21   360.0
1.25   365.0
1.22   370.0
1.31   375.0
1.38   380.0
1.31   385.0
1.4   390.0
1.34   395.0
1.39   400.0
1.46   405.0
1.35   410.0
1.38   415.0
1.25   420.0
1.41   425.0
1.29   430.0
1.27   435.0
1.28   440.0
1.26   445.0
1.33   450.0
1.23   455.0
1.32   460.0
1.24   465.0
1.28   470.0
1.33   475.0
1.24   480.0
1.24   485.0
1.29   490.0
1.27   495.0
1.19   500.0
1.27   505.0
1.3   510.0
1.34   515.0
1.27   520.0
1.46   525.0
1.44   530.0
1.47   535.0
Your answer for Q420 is -2.9 N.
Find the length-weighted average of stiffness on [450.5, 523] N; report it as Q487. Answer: 1.28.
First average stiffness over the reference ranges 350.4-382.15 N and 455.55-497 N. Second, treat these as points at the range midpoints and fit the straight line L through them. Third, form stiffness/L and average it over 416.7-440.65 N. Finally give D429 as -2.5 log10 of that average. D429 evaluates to -0.029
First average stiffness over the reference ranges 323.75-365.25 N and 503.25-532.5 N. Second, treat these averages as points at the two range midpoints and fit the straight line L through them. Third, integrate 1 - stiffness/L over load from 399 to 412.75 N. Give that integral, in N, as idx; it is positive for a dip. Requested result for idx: -0.8 N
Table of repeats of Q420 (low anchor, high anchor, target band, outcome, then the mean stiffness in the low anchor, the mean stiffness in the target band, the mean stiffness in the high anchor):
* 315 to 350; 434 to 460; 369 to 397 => -0.2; 1.36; 1.33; 1.28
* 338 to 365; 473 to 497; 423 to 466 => -0.7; 1.27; 1.29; 1.27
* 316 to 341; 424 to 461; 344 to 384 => 2.2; 1.37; 1.27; 1.29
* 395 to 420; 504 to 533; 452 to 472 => 1.4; 1.38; 1.27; 1.35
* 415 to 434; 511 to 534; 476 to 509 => 2.5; 1.32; 1.26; 1.38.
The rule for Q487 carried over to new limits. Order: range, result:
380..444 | 1.34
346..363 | 1.24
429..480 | 1.28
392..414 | 1.39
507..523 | 1.31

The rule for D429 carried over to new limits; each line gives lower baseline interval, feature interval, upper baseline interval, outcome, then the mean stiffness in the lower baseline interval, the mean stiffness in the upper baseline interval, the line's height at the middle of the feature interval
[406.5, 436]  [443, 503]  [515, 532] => 0.07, 1.33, 1.38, 1.36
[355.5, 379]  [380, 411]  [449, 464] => -0.09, 1.26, 1.28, 1.27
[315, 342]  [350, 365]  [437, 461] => 0.10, 1.37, 1.28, 1.35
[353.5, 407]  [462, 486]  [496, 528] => 0.03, 1.32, 1.31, 1.31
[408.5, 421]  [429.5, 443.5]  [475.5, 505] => 0.03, 1.33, 1.25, 1.31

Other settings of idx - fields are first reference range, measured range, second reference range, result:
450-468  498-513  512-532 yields 1.0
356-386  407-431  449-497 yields -1.2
